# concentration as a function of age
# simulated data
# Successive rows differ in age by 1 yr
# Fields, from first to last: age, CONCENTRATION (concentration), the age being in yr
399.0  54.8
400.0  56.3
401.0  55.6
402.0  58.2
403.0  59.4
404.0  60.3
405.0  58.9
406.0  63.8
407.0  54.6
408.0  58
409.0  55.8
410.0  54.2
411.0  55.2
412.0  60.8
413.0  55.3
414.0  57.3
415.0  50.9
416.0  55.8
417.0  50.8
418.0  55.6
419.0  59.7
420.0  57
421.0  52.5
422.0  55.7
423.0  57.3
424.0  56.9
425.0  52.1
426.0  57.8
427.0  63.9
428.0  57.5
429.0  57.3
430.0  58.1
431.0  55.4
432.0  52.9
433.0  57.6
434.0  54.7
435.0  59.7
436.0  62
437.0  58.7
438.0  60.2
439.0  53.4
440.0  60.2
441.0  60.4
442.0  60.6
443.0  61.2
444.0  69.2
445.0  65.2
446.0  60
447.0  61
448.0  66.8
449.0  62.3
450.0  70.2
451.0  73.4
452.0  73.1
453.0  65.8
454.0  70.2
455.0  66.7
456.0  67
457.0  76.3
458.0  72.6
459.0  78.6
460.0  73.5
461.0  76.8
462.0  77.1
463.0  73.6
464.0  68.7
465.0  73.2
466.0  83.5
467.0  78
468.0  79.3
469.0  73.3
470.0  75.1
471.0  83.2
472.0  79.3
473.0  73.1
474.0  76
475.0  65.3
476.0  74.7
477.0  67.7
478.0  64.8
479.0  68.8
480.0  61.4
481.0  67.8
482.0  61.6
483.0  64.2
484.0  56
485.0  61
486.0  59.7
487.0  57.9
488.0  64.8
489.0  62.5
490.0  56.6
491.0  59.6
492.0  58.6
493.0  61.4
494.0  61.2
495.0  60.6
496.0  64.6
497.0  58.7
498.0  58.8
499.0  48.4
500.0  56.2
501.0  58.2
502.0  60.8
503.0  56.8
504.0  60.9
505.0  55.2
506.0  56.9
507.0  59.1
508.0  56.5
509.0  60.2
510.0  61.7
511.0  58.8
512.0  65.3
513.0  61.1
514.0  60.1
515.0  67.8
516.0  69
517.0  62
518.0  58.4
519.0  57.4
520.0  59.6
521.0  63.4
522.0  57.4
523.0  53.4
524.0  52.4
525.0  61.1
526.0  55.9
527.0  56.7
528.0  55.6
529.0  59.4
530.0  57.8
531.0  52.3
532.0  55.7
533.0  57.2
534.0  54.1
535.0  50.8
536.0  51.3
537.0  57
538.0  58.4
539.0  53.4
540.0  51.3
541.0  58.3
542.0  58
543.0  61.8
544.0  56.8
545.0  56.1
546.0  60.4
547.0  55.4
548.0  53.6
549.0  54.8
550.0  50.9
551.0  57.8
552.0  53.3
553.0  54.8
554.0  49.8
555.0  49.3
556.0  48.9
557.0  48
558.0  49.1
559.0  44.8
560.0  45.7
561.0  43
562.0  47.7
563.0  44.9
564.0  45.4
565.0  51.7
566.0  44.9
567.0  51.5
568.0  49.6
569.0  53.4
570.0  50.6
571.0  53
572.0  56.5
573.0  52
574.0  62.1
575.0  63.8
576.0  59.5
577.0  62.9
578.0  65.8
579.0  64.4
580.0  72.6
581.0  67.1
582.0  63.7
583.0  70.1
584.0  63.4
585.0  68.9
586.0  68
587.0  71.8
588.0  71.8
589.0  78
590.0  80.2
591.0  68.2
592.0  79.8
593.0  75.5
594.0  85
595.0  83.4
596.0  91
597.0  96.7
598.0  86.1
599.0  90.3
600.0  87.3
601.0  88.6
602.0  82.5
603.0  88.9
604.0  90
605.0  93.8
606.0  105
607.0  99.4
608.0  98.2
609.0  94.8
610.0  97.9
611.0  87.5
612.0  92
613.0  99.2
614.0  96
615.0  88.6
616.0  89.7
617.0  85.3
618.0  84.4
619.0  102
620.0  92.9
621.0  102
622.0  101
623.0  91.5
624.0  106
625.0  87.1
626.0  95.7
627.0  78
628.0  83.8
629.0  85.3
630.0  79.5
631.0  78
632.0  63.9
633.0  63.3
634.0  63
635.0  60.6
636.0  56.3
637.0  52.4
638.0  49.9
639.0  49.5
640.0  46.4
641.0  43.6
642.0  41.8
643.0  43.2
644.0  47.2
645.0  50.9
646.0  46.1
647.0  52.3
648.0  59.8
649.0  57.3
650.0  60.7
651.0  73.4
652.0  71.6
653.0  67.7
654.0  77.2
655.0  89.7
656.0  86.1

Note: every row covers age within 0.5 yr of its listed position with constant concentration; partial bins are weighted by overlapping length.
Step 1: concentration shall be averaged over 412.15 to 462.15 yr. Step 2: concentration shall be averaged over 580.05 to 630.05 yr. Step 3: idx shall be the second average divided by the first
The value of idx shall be 1.40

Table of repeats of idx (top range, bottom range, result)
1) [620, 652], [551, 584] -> 1.23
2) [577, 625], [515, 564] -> 1.55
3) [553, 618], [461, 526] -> 1.11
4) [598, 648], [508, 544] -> 1.35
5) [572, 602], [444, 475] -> 1.02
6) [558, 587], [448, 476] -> 0.77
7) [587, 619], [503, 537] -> 1.51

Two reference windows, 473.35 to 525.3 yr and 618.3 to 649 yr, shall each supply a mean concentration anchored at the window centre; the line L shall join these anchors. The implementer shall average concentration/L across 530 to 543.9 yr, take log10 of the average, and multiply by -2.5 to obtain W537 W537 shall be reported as 0.14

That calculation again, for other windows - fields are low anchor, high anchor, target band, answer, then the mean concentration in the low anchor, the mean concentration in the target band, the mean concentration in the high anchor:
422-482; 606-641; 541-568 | 0.42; 66.5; 51.6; 82.2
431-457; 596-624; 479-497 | 0.16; 63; 61.3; 93.2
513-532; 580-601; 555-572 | 0.40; 58.8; 48.5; 77.5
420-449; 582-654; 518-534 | 0.19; 58.9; 57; 77.1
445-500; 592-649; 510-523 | 0.16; 67.5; 61.4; 78.9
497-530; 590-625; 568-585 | 0.30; 58.9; 61.2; 91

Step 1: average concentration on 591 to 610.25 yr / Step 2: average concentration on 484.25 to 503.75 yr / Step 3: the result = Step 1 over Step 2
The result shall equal 1.5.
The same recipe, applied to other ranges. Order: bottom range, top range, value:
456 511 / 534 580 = 0.82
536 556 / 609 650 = 1.34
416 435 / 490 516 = 1.06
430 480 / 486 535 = 0.87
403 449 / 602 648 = 1.34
